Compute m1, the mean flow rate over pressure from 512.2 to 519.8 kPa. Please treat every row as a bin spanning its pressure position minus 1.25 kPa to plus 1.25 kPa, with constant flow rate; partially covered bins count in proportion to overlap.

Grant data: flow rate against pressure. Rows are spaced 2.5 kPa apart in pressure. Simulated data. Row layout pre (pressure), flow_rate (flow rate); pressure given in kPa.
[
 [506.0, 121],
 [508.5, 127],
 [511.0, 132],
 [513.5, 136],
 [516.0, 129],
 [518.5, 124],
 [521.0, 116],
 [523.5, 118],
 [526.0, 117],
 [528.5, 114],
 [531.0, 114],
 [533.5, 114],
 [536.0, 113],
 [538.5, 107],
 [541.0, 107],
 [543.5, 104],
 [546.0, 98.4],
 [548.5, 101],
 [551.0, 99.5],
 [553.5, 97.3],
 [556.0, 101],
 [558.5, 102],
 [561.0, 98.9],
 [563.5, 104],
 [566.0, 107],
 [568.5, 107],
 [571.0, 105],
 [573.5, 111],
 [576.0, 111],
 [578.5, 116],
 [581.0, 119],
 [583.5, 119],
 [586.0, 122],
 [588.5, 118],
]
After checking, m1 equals 130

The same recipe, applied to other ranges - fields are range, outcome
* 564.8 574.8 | 108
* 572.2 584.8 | 115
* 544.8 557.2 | 99.4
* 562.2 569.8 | 106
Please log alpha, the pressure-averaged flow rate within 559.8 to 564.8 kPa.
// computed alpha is 102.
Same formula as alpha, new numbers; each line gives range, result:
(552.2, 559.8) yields 100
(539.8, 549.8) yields 103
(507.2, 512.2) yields 129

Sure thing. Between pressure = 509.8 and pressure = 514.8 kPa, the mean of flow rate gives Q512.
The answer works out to 134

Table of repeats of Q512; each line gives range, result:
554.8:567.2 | 103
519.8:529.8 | 116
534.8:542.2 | 109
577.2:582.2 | 117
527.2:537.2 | 114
